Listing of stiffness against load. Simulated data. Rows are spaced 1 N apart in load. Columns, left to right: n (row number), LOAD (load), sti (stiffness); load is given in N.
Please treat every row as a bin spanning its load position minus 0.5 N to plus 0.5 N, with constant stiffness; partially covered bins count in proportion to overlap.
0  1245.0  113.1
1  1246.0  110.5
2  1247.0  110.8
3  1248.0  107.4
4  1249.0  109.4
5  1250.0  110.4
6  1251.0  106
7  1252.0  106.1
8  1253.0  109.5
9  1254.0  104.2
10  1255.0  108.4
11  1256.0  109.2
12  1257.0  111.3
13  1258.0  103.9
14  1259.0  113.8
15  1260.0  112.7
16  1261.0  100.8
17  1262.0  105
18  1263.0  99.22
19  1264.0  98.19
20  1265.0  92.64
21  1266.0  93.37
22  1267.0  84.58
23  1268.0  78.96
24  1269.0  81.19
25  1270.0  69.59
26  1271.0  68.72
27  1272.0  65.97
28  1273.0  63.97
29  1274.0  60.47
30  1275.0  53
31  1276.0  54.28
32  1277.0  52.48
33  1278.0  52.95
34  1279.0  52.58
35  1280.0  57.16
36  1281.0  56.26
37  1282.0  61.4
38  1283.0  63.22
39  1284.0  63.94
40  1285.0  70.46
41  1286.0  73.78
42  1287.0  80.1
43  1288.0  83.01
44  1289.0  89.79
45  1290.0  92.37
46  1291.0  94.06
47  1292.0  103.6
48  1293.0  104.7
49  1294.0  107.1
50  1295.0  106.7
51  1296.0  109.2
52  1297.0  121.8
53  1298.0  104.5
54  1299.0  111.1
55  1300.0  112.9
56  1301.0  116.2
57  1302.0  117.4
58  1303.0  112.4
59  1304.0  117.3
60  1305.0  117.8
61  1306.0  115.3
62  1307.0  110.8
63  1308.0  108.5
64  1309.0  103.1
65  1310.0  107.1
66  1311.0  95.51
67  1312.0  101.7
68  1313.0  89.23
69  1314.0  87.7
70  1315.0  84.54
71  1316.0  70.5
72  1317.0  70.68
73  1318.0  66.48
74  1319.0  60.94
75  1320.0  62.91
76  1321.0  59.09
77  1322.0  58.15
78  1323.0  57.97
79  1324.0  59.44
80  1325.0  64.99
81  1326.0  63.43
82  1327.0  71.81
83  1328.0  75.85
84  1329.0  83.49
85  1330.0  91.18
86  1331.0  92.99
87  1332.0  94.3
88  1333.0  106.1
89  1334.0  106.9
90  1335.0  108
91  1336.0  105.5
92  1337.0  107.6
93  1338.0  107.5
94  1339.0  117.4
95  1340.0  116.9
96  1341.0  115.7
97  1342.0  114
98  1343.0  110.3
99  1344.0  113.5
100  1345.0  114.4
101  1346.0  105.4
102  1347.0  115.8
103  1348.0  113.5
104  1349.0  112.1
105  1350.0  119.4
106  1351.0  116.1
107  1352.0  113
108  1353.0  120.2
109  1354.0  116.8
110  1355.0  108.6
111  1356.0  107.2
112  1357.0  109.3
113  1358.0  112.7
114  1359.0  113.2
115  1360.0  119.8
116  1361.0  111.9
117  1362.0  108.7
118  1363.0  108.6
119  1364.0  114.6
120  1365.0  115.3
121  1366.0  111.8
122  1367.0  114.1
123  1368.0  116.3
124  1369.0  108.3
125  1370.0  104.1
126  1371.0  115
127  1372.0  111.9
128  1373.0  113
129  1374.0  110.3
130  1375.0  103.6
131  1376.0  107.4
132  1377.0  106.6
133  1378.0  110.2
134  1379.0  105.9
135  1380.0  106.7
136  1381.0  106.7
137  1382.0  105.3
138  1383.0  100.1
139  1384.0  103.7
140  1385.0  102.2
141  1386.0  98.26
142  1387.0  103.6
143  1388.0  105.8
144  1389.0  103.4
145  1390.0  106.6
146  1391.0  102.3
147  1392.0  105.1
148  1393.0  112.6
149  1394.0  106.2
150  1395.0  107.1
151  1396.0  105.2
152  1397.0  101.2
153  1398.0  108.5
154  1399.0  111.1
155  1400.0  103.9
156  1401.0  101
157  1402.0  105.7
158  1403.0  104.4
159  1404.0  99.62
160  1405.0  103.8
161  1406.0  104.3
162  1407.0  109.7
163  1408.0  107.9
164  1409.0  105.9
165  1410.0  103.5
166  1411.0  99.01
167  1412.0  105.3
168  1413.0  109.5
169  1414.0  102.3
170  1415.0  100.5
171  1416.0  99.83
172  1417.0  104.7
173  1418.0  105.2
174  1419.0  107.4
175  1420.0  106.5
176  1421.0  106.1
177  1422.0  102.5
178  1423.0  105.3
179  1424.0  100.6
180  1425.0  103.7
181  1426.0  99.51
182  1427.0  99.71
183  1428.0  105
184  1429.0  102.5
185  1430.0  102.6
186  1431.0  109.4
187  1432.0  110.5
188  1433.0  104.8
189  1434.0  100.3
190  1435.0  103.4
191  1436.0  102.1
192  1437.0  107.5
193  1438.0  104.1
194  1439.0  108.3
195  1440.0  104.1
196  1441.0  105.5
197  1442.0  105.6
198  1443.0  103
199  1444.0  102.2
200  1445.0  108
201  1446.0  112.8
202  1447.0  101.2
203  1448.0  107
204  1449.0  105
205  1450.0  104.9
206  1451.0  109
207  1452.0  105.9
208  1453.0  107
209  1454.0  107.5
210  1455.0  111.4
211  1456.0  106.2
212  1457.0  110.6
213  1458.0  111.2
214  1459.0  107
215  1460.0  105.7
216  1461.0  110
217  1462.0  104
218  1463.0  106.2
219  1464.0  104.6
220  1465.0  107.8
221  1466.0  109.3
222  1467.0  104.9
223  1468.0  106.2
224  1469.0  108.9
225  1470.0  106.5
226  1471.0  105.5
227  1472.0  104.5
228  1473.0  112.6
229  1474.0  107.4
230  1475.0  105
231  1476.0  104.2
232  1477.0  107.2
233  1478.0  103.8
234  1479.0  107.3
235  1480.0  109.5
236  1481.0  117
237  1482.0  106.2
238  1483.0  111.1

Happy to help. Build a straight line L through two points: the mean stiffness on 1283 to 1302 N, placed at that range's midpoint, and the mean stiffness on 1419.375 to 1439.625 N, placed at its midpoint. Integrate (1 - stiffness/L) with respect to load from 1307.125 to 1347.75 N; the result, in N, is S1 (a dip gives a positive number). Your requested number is 2.94 N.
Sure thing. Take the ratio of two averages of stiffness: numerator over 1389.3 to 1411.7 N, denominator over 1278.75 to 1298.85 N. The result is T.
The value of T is 1.2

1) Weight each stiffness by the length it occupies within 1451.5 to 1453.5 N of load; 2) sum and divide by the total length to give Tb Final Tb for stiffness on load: 106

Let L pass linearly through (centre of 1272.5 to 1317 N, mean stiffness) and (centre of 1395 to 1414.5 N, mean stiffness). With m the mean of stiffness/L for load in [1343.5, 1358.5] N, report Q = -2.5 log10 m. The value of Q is -0.17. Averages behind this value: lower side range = 88.7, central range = 113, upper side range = 105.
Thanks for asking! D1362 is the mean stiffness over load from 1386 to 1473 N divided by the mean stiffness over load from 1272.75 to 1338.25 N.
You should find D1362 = 1.22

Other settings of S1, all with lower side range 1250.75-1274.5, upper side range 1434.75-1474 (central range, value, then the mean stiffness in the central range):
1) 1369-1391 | -1.00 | 106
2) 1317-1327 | 3.60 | 62.5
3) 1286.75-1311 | -2.56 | 106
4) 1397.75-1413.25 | -0.27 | 105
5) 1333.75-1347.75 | -1.78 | 111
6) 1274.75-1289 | 4.70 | 63.6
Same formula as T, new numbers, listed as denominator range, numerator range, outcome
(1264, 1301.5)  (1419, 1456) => 1.29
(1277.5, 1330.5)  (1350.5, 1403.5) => 1.26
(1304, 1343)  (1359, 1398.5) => 1.19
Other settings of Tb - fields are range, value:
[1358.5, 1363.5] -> 112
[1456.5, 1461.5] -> 109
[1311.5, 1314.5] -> 92.9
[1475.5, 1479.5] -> 106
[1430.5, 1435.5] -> 106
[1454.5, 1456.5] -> 109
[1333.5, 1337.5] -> 107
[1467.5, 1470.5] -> 107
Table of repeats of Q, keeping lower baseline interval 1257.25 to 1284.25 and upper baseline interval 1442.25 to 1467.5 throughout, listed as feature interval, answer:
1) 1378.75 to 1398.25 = -0.09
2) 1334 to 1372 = -0.24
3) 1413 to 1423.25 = -0.04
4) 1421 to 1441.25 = -0.01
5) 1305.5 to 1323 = -0.01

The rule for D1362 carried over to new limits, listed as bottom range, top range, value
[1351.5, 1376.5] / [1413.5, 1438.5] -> 0.93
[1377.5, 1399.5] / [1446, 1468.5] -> 1.02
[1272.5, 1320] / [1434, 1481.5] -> 1.22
